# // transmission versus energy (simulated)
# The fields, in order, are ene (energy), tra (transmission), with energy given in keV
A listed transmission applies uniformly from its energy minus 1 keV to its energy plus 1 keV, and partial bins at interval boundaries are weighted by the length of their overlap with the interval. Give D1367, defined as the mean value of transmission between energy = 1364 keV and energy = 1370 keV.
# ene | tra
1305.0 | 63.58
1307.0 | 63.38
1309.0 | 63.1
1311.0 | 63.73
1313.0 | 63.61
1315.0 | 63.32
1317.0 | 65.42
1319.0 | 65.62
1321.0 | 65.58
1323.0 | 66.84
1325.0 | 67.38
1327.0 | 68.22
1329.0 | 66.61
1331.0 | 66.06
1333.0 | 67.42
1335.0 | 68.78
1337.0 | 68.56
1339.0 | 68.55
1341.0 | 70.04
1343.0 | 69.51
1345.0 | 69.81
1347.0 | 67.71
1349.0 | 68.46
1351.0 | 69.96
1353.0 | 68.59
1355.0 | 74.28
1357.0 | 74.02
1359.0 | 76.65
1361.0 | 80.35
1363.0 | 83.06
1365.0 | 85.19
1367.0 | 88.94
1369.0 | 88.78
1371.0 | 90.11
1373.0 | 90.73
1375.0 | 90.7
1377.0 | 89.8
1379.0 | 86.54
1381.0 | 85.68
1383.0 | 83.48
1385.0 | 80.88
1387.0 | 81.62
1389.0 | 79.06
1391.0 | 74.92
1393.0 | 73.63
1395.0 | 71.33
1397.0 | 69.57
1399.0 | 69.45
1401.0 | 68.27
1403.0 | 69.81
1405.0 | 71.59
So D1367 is 87.6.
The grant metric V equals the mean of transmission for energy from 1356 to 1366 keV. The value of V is 79.9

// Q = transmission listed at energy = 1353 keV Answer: 68.59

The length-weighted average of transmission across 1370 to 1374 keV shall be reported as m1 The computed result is 90.4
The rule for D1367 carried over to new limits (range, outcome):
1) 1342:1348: 69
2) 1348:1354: 69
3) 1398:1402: 68.9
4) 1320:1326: 66.6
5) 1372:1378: 90.4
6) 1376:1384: 86.4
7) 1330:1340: 67.9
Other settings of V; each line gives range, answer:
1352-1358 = 72.3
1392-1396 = 72.5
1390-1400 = 71.8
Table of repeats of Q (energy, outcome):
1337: 68.56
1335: 68.78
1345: 69.81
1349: 68.46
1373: 90.73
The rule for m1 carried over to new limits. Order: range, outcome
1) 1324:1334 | 67.1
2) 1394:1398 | 70.4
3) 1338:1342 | 69.3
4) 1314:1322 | 65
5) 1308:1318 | 63.8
